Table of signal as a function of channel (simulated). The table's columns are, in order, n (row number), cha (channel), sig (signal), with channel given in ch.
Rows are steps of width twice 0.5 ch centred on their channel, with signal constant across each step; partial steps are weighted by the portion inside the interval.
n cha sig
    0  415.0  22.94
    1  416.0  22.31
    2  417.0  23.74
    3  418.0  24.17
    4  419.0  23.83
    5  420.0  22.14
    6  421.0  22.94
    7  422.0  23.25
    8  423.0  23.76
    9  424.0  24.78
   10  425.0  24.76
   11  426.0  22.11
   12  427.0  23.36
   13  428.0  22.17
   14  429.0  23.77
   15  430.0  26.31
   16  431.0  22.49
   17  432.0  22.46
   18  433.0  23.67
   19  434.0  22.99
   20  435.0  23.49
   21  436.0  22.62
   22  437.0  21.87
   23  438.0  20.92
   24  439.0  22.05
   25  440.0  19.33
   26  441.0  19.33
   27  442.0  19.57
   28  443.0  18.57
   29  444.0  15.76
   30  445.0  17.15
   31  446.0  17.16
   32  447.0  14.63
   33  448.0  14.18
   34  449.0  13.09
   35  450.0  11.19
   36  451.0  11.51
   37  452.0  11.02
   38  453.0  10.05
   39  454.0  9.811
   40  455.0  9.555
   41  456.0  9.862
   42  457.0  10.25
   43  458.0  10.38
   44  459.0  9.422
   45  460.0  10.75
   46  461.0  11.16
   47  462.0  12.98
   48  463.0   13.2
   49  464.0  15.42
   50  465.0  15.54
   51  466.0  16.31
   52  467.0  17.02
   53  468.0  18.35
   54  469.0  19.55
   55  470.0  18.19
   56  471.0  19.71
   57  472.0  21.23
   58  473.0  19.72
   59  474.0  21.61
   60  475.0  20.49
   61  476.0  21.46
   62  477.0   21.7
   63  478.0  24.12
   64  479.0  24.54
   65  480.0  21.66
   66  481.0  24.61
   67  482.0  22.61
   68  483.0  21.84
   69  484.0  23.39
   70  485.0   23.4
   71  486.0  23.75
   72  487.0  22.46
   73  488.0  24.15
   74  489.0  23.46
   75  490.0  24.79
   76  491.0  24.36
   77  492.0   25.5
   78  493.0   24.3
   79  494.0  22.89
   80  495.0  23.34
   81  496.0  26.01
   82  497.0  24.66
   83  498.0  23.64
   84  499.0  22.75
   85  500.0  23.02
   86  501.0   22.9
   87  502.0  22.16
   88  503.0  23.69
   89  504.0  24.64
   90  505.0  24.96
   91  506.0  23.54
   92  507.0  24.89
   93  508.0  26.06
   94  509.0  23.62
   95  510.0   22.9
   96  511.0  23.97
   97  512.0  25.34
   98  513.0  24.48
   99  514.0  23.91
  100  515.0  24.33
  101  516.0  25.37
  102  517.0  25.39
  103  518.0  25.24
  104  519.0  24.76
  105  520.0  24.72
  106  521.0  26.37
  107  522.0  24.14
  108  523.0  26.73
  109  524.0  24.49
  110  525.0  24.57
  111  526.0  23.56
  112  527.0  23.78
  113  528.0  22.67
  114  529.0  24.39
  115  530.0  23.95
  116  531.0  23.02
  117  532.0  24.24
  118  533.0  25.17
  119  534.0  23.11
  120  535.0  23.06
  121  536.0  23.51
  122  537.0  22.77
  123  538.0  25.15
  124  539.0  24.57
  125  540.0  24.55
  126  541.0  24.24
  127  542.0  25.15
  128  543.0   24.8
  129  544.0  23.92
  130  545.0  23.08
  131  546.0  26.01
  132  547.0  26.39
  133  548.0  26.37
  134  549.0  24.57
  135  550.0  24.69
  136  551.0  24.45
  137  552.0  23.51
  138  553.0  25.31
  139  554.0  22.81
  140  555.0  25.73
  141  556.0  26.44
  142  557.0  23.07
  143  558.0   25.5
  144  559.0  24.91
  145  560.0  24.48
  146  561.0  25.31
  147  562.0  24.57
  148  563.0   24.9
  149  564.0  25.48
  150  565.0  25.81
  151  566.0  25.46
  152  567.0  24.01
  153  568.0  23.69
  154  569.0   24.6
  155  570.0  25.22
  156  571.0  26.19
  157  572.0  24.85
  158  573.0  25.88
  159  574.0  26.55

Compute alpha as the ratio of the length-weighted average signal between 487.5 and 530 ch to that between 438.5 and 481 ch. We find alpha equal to 1.49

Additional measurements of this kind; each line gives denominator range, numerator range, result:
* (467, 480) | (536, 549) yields 1.19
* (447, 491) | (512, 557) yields 1.40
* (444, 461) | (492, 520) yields 2.02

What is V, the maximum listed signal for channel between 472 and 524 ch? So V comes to 26.73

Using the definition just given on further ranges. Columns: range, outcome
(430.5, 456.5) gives 23.67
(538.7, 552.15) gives 26.39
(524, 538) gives 25.17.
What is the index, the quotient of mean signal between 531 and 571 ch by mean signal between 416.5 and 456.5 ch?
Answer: 1.27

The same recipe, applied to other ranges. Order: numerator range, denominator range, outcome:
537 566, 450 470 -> 1.93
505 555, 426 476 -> 1.42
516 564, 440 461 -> 1.85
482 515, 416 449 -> 1.11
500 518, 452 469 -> 1.91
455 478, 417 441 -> 0.70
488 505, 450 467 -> 2.02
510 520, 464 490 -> 1.16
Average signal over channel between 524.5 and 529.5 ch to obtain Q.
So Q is 23.8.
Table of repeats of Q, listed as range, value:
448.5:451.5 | 11.9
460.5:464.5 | 13.2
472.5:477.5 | 21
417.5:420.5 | 23.4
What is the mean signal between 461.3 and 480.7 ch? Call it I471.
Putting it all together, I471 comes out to 19.1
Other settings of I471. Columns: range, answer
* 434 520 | 20.1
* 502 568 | 24.5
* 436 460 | 14.7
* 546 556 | 25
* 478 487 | 23.2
